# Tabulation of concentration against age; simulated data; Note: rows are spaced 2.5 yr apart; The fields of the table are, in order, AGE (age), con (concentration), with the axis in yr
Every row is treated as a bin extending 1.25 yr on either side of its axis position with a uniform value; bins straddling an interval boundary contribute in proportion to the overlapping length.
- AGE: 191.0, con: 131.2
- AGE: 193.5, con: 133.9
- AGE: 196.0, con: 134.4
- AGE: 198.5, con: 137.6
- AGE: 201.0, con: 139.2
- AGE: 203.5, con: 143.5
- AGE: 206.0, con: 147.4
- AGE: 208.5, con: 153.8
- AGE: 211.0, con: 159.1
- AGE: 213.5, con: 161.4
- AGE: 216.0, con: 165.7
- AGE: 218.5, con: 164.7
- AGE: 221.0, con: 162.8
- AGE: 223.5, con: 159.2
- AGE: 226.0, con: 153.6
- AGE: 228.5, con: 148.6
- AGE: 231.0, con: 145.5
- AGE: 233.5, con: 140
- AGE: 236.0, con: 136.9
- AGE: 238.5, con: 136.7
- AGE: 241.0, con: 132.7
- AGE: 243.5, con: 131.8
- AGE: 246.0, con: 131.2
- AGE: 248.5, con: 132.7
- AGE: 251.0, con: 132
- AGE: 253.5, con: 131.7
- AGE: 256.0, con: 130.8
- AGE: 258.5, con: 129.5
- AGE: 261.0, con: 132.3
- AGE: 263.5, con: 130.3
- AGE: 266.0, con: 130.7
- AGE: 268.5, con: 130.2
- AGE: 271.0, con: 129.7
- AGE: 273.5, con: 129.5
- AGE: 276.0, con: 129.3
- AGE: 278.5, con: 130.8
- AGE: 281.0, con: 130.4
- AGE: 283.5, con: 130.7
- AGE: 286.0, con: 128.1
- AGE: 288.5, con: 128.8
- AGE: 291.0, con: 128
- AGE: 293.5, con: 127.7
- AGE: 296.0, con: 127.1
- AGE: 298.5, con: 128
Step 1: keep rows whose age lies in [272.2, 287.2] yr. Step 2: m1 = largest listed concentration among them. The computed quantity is 130.8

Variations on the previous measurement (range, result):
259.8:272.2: 132.3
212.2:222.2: 165.7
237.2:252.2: 136.7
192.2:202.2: 139.2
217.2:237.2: 164.7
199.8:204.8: 143.5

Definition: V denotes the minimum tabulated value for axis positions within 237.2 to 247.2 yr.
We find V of 131.2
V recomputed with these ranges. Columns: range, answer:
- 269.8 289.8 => 128.1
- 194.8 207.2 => 134.4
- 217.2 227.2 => 153.6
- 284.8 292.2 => 128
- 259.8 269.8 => 130.2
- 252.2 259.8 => 129.5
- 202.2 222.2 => 143.5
